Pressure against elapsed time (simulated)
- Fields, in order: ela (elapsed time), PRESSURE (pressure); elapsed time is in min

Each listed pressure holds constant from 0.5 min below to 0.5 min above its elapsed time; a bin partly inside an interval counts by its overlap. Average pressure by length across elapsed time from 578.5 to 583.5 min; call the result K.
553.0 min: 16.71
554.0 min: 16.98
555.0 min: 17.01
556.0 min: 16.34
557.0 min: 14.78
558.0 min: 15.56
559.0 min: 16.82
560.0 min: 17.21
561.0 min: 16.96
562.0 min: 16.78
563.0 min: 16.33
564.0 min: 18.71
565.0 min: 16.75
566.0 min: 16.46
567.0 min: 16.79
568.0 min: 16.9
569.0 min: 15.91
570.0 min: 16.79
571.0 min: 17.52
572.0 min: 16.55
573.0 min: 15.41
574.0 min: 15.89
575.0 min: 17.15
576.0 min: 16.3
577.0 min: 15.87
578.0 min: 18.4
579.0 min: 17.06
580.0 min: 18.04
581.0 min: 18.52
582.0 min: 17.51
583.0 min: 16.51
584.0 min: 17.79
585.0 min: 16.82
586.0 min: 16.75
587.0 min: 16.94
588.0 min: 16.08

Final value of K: 17.5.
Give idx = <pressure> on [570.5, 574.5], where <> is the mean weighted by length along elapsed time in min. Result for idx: 16.3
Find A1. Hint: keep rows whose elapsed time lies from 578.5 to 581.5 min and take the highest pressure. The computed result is 18.52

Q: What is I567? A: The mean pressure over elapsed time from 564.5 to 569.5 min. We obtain 16.6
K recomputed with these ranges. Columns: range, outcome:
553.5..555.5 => 17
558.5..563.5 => 16.8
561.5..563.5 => 16.6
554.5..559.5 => 16.1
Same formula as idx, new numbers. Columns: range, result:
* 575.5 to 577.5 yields 16.1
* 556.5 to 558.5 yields 15.2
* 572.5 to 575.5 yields 16.2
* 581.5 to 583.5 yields 17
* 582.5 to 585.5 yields 17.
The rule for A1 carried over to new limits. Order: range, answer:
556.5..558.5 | 15.56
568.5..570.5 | 16.79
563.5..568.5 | 18.71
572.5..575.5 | 17.15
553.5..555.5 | 17.01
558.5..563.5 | 17.21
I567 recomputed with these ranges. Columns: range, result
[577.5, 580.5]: 17.8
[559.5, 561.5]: 17.1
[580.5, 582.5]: 18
